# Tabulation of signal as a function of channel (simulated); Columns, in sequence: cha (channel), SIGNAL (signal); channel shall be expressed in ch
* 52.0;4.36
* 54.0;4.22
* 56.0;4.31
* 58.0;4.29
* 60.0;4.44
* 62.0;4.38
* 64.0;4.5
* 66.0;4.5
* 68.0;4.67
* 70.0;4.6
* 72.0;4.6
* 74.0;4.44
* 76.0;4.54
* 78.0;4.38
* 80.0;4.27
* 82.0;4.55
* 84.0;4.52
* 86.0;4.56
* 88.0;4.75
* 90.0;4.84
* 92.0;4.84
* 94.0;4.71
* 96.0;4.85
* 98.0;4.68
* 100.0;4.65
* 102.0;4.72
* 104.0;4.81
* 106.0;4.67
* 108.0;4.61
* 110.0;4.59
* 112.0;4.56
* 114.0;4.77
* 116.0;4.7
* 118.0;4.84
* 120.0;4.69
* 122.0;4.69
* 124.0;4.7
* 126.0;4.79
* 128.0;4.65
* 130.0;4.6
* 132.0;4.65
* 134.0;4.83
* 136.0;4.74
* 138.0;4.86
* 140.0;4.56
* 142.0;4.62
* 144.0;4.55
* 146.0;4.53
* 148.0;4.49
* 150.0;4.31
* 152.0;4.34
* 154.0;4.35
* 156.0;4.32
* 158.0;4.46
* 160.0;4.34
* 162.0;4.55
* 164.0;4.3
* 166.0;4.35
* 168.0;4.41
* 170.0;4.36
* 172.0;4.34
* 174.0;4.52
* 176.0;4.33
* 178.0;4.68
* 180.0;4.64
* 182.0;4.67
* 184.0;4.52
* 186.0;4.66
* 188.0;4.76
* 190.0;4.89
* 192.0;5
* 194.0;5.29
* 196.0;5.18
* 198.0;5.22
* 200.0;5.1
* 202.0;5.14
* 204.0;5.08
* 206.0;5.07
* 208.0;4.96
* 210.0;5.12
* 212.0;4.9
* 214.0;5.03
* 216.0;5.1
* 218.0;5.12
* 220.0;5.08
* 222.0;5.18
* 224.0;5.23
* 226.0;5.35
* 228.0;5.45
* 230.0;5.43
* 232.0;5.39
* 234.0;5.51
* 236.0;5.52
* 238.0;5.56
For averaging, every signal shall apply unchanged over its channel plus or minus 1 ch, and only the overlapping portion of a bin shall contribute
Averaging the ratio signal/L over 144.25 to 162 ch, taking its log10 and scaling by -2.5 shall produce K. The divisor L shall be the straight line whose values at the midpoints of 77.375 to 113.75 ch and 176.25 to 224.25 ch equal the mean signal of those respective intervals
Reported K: 0.10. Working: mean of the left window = 4.65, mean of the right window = 4.97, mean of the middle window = 4.41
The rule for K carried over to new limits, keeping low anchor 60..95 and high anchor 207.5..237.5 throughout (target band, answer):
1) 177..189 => 0.09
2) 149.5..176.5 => 0.14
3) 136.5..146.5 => 0.05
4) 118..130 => 0.02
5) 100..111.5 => 0.01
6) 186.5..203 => 0.01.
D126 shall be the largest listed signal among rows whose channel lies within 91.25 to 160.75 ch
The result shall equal 4.86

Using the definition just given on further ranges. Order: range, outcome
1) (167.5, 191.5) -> 4.89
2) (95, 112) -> 4.85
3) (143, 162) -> 4.55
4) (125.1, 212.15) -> 5.29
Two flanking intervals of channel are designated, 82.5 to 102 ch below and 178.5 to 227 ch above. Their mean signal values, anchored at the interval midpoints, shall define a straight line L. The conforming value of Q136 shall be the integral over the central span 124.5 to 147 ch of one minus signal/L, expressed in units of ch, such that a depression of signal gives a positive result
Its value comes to 0.7 ch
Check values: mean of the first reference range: 4.71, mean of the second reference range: 5.01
